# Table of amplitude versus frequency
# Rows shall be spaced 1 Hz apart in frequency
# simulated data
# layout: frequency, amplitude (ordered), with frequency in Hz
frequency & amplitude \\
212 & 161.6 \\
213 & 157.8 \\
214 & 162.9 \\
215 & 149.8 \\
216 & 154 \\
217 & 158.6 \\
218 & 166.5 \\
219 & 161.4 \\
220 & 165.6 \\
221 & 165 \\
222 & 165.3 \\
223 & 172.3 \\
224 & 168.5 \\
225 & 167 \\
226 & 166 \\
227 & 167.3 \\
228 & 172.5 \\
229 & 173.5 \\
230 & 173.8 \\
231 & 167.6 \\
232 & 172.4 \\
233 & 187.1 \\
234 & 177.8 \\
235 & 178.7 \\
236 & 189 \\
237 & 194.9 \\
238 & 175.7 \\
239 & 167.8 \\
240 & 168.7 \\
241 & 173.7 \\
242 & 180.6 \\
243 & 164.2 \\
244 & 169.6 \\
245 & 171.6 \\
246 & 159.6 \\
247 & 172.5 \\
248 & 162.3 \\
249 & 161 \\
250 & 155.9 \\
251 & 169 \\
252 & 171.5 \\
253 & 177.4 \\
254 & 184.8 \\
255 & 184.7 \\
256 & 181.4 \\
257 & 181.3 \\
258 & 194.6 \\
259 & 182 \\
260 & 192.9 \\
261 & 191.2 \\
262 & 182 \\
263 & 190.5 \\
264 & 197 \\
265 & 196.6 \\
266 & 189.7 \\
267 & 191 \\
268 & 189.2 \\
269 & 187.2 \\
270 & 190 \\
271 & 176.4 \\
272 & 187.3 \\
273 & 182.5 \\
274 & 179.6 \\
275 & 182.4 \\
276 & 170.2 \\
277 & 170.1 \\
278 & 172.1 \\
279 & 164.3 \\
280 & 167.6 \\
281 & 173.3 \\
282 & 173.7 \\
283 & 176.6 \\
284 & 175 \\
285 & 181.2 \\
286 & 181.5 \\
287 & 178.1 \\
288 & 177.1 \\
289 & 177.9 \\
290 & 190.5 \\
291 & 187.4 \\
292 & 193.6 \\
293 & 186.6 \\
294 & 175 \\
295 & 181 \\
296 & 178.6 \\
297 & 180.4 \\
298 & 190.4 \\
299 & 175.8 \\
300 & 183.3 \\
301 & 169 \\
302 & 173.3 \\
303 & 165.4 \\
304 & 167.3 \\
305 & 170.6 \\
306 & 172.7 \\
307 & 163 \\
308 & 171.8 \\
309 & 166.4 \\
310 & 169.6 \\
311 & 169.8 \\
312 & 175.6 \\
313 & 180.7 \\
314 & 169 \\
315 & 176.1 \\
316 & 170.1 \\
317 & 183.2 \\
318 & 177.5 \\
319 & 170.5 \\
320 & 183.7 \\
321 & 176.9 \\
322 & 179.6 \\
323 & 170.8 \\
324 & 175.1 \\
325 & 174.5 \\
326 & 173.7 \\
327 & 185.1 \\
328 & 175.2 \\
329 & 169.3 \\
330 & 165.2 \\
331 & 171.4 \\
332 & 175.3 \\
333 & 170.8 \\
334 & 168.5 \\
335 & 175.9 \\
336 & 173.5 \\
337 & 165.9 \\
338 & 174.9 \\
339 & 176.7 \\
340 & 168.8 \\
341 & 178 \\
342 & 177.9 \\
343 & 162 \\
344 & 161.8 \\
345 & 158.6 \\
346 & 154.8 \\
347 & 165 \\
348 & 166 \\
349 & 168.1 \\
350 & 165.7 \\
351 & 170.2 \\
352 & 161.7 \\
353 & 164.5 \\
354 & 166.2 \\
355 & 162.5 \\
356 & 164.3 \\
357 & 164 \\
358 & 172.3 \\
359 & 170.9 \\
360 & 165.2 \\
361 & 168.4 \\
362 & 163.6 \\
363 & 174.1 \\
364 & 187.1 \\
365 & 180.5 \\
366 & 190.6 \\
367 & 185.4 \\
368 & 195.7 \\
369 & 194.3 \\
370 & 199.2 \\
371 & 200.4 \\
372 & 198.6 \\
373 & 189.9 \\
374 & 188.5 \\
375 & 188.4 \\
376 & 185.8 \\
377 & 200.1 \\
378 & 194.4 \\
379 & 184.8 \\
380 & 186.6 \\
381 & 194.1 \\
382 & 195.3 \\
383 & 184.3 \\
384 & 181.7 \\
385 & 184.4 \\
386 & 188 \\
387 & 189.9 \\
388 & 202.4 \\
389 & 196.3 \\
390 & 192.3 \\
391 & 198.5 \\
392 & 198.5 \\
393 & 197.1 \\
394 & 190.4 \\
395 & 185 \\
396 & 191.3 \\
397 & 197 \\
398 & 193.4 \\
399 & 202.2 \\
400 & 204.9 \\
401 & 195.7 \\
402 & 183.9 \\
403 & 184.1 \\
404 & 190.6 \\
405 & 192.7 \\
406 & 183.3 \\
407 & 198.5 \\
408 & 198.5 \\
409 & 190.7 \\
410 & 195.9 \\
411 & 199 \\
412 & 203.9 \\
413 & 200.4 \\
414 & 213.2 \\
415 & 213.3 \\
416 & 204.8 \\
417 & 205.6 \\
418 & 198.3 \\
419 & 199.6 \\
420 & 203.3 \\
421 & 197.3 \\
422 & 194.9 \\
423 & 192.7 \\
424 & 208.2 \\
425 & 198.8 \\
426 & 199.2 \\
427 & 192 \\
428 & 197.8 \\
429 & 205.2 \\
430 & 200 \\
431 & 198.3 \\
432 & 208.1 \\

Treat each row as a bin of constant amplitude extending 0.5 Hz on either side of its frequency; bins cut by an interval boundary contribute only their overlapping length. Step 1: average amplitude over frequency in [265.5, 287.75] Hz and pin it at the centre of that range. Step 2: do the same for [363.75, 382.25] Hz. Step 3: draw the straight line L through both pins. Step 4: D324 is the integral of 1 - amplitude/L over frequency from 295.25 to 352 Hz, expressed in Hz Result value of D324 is 3.94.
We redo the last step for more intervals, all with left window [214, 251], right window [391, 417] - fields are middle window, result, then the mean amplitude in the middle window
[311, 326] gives 0.60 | 176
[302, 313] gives 0.69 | 170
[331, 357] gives 2.65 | 168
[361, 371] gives 0.26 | 185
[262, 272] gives -0.83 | 189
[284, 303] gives -0.17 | 181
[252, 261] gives -0.59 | 184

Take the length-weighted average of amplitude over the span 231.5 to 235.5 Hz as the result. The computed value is 179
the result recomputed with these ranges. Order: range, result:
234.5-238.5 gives 185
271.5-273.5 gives 185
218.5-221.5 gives 164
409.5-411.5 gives 197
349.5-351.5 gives 168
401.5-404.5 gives 186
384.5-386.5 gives 186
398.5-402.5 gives 197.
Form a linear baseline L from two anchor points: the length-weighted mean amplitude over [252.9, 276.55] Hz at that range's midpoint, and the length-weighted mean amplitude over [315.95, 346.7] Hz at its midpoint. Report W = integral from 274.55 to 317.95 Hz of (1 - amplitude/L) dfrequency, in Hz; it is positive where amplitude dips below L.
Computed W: 0.9 Hz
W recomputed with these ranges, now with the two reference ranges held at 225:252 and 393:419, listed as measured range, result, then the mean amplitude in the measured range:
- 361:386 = 0.5 Hz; 188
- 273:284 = 0.3 Hz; 174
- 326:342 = 1.1 Hz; 173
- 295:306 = 0.3 Hz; 176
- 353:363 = 1.2 Hz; 167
